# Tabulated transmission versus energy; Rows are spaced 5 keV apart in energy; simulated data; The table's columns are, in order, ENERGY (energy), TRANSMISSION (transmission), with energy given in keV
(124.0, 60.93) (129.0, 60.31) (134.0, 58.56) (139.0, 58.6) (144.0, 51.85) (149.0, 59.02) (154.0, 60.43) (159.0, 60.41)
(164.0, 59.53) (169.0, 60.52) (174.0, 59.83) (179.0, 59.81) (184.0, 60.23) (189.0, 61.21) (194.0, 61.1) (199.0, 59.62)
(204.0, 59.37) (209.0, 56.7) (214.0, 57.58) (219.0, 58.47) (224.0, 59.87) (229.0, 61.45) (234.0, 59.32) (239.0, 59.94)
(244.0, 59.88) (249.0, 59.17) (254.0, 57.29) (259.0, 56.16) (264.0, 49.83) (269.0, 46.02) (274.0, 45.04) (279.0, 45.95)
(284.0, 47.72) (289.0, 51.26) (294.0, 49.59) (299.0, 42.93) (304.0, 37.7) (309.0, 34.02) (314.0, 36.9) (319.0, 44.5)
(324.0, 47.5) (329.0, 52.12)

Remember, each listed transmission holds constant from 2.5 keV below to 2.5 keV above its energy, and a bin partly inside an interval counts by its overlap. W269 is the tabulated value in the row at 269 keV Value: 46.02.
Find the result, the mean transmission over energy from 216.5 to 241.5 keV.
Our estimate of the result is 59.8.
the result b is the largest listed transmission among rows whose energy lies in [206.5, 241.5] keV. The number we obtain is 61.45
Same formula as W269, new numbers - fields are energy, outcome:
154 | 60.43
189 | 61.21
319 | 44.5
